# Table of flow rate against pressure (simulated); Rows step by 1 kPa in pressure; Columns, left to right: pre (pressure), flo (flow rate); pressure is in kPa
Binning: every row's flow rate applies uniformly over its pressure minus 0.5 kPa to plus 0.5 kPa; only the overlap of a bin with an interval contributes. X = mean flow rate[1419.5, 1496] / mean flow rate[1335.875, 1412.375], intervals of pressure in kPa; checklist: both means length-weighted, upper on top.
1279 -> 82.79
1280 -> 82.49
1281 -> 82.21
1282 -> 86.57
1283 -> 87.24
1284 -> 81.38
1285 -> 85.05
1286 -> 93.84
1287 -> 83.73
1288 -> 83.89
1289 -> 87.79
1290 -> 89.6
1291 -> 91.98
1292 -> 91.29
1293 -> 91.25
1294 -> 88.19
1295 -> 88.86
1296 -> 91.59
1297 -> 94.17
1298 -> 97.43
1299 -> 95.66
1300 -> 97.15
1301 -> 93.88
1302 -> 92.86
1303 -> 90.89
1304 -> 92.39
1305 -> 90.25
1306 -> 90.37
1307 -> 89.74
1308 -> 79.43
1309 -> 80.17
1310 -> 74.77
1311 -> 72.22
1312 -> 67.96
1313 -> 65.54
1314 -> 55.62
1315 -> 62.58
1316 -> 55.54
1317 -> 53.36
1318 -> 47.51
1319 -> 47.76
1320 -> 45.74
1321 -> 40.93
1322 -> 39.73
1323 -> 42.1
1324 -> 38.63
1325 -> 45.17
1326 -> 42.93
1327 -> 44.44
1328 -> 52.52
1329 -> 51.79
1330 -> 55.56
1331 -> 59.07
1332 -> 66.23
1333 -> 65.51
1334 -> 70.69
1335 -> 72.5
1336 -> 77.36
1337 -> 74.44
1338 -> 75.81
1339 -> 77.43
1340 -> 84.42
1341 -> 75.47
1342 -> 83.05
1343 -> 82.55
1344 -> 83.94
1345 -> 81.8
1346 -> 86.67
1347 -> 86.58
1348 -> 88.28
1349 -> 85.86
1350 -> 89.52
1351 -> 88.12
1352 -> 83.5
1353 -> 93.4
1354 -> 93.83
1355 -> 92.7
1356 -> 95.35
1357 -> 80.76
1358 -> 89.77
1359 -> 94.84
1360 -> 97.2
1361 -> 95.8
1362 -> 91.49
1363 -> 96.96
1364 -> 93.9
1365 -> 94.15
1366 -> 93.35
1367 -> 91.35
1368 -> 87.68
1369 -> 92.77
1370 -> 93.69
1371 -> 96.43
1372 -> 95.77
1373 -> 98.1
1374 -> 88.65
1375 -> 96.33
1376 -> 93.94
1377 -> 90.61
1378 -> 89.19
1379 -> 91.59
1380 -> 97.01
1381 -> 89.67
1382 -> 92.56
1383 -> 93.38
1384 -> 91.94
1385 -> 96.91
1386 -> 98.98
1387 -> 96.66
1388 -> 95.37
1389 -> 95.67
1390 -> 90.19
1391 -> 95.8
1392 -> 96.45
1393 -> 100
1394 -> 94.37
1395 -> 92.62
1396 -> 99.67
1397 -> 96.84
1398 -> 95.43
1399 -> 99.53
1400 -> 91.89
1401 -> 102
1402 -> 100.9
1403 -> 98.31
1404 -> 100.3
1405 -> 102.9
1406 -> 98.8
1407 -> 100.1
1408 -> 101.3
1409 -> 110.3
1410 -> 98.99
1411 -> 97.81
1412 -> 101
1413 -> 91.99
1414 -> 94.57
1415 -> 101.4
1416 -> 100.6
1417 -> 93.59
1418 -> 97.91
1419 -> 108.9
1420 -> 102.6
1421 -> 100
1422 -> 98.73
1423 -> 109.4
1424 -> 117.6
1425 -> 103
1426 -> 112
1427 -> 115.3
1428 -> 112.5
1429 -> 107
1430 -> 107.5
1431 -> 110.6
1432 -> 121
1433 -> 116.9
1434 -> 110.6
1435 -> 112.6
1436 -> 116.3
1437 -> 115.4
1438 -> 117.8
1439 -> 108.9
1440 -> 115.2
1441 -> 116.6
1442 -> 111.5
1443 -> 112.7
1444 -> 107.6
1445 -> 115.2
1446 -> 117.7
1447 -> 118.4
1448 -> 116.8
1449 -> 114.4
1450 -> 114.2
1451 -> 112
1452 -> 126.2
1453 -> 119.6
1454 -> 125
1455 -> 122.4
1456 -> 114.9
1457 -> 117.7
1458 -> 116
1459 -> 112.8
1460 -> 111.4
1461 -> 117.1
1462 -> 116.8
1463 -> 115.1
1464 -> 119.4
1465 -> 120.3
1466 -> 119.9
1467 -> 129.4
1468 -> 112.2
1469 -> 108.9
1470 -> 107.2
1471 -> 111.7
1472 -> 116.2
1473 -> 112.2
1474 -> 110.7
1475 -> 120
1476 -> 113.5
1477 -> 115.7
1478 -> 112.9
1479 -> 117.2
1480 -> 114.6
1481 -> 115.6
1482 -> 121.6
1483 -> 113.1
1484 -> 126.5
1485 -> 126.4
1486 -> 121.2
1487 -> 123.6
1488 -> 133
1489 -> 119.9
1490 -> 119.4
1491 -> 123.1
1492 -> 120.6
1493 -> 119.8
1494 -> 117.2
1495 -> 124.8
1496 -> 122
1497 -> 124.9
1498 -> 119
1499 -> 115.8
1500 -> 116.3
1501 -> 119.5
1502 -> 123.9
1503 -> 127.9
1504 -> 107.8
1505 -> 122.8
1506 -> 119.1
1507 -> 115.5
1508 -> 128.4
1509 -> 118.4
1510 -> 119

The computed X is 1.25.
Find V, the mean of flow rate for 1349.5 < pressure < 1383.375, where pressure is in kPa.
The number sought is 92.4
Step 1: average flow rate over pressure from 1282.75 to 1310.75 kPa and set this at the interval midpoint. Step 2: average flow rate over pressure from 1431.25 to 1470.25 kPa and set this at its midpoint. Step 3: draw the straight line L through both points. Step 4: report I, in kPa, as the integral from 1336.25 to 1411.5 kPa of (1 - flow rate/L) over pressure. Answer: 7.3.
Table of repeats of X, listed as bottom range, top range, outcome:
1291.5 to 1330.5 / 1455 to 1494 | 1.68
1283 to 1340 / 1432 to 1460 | 1.59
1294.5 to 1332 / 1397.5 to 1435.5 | 1.52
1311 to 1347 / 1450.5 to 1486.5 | 1.87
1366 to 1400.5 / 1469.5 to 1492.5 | 1.25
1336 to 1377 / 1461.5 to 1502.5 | 1.33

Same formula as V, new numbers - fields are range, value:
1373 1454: 104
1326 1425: 90.5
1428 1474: 115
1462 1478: 115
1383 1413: 97.8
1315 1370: 74.5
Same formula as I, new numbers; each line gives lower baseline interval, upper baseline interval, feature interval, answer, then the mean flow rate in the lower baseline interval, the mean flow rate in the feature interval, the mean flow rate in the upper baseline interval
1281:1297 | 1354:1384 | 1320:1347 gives 7.9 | 88.2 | 64.3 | 92.9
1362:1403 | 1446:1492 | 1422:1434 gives -0.5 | 94.7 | 111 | 118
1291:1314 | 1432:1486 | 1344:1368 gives 1.5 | 86.5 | 90.5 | 116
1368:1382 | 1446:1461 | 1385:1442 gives 0.9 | 93.1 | 103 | 117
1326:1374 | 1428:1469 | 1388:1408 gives 0.3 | 82.7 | 97.5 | 116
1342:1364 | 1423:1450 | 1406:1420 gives 0.9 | 89.4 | 99.9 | 113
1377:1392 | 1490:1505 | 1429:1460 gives -2.1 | 93.9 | 115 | 120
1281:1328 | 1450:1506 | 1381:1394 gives 0.1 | 74.8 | 95.1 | 118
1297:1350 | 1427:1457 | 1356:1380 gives -1.5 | 71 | 92.9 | 115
